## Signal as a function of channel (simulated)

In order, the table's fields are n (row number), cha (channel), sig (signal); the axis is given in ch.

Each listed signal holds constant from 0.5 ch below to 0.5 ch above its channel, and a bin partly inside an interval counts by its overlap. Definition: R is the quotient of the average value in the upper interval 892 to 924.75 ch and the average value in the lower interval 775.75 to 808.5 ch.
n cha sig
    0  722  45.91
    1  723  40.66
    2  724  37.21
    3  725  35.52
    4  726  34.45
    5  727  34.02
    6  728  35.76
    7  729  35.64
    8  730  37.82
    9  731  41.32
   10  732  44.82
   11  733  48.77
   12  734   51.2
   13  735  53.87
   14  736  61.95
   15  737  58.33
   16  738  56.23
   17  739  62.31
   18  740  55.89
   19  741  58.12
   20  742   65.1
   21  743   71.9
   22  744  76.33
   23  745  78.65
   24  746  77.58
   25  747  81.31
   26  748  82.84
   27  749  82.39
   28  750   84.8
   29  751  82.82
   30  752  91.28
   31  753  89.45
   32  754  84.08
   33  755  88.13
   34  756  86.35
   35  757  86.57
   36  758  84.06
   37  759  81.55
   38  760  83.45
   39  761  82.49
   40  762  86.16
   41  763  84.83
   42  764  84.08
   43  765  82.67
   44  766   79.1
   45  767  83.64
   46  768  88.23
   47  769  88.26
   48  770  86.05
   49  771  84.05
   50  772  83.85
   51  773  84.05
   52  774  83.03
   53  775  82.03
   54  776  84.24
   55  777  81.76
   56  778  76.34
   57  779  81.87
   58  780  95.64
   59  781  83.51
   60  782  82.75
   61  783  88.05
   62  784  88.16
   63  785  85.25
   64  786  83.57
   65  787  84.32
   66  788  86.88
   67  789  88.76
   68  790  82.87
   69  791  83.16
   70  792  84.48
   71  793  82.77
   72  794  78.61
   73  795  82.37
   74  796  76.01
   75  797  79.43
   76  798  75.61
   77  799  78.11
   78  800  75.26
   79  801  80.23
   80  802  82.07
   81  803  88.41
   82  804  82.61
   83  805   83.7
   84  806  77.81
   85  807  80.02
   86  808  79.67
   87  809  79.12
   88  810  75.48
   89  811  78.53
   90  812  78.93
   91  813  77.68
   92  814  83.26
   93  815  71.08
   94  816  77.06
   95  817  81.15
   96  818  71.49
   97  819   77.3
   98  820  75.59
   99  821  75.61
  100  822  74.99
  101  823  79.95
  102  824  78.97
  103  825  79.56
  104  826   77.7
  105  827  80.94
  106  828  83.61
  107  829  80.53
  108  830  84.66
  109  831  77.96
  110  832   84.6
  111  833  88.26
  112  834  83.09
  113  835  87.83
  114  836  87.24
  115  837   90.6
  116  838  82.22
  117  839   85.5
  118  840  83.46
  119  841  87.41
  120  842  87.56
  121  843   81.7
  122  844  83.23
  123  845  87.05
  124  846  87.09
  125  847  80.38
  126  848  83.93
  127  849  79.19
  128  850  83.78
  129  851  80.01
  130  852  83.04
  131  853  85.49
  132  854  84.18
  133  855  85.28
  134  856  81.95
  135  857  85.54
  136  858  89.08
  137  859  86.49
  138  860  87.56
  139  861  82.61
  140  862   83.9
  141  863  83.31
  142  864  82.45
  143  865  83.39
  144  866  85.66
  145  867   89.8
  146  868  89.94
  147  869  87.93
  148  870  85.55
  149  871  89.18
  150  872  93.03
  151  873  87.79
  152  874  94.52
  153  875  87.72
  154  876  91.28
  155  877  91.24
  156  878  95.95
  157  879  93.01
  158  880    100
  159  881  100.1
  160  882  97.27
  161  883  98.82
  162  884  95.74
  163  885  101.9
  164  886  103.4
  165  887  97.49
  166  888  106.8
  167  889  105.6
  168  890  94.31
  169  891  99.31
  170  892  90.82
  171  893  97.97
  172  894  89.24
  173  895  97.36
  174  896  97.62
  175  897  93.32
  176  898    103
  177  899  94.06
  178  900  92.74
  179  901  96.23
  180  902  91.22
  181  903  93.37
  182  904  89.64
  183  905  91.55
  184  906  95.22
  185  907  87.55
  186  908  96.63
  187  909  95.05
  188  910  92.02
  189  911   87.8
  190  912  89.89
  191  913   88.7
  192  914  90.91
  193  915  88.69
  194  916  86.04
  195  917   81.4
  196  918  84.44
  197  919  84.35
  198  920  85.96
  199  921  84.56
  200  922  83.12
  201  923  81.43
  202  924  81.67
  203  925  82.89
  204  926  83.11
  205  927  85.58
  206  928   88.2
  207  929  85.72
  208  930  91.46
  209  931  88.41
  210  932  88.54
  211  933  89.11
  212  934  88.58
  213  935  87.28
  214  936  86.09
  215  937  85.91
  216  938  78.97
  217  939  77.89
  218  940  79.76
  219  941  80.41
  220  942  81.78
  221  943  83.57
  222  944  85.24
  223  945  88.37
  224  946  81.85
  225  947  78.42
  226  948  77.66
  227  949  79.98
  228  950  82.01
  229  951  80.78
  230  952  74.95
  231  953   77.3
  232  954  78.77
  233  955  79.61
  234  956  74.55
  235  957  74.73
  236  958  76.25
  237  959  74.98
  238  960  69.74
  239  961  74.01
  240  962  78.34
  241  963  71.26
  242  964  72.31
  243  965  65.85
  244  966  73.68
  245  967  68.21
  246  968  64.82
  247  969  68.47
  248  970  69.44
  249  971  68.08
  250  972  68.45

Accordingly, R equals 1.09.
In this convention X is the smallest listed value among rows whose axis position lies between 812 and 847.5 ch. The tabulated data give 71.08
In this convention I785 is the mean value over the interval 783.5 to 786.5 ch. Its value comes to 85.7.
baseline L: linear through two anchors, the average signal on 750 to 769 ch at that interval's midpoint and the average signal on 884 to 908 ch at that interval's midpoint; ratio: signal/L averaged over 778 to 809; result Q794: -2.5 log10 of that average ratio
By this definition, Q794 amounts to 0.07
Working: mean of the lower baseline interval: 85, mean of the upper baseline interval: 96.1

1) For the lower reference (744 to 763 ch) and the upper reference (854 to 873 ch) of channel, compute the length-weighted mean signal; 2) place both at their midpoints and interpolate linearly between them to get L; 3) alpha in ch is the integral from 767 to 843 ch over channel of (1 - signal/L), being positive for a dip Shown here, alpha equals 2.64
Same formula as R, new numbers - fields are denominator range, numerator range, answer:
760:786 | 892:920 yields 1.09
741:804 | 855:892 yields 1.11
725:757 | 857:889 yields 1.43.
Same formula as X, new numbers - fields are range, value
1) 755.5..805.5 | 75.26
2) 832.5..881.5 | 79.19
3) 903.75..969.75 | 64.82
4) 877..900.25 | 89.24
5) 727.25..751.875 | 35.64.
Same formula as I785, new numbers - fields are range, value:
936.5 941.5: 80.6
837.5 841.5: 84.6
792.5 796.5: 79.9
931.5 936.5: 87.9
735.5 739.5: 59.7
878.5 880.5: 96.5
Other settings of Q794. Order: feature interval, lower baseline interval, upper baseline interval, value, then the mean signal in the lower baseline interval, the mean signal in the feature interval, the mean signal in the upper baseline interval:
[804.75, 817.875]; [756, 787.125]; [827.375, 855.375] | 0.08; 84.3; 78.4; 84.2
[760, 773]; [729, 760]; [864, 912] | -0.15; 69.9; 84.4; 93.9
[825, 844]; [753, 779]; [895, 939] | 0.03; 84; 84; 88.8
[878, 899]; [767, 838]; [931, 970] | -0.22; 81.8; 98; 78.4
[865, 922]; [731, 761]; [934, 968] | -0.21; 72.4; 92.7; 78.2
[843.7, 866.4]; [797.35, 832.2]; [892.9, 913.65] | 0.02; 79.1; 84.1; 93.2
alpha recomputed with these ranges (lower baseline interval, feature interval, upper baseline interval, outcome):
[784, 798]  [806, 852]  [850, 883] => 2.4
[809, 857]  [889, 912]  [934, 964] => -3.9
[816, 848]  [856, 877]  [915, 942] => -1.1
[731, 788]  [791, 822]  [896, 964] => 0.4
